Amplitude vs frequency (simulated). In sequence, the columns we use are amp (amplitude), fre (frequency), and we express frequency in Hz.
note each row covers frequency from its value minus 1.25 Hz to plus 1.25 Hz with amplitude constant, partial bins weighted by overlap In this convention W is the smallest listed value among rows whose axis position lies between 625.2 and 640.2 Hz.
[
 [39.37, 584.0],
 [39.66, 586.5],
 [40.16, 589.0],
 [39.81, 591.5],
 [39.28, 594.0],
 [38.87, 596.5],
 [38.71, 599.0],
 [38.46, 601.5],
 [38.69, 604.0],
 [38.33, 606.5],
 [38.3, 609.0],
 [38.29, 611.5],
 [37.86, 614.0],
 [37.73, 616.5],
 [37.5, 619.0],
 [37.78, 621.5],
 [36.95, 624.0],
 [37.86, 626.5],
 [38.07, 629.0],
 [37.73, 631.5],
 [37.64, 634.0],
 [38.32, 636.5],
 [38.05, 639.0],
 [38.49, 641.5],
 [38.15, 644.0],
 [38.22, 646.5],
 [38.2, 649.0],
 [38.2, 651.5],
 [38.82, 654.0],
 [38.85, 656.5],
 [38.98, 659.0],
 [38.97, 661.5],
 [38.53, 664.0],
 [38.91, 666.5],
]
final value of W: 37.64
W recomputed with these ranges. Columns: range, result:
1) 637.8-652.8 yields 38.05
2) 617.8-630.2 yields 36.95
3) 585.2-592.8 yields 39.66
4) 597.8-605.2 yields 38.46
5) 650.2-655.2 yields 38.2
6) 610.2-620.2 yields 37.5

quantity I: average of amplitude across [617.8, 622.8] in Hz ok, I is 37.6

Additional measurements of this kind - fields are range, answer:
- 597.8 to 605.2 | 38.6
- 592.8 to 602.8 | 38.8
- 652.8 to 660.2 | 38.9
